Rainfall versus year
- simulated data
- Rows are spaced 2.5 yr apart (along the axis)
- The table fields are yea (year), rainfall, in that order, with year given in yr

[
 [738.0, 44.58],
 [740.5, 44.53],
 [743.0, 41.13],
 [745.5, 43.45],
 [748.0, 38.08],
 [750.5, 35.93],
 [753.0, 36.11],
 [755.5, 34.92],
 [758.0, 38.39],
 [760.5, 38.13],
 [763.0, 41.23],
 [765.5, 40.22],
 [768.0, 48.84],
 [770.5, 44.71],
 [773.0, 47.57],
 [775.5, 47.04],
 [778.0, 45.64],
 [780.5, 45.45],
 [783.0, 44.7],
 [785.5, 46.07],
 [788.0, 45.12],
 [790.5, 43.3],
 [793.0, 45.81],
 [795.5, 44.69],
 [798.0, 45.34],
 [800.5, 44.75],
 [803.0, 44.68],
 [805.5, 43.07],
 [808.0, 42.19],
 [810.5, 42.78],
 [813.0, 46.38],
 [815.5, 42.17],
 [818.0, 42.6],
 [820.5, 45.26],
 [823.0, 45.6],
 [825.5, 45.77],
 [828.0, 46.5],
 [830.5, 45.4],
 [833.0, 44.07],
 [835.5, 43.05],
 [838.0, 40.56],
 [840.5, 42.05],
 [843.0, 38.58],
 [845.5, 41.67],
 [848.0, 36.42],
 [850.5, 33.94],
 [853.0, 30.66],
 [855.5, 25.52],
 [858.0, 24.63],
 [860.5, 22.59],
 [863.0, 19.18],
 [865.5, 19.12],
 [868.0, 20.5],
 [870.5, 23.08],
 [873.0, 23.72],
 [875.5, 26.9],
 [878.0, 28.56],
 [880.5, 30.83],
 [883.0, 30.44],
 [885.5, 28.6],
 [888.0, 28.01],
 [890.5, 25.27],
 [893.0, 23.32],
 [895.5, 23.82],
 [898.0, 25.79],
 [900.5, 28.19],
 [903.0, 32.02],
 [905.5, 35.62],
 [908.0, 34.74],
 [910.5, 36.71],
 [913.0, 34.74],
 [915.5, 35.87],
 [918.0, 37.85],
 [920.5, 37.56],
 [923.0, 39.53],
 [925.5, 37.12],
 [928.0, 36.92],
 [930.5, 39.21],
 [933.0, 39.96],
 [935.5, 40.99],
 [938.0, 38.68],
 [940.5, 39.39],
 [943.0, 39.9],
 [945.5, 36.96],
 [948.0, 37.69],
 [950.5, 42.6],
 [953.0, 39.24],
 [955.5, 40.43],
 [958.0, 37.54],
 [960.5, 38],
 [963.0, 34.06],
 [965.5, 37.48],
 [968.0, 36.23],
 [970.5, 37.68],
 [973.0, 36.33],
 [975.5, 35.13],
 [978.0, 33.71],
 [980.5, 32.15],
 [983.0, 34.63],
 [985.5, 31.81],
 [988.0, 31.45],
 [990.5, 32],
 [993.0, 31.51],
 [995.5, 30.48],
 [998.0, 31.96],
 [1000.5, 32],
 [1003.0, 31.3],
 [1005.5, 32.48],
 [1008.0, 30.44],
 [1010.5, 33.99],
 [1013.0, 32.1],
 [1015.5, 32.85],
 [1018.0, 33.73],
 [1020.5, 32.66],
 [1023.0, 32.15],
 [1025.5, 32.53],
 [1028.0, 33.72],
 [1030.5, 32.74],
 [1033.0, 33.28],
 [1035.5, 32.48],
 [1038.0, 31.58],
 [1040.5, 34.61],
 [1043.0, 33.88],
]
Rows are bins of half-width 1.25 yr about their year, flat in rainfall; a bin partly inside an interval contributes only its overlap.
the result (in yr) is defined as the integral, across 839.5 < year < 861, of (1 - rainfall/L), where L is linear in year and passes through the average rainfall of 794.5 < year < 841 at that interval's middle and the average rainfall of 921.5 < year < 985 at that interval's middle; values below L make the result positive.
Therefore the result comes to 4.8 yr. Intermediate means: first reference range 44.1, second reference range 37.6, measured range 33.1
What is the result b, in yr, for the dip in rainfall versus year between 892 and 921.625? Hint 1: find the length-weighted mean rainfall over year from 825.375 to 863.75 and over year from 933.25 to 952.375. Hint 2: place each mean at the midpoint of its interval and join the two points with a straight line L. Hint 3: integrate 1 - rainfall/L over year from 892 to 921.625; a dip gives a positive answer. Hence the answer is 4.7 yr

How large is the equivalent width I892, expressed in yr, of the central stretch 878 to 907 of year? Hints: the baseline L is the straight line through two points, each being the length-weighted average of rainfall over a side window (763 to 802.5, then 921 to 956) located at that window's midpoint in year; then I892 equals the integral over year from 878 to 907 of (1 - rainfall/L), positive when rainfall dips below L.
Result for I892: 8.8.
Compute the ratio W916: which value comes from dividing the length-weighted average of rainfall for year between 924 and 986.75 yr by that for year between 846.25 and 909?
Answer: 1.4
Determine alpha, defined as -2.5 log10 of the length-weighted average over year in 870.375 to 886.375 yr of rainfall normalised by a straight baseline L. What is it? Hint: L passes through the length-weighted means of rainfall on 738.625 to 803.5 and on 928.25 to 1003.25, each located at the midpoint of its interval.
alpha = 0.37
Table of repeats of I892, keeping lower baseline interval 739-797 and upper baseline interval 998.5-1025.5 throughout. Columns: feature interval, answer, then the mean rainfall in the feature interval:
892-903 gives 3.28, 26.1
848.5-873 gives 8.91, 24.7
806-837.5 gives -2.96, 44.2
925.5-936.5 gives -0.98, 39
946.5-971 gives -2.46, 38.1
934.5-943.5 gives -1.08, 39.7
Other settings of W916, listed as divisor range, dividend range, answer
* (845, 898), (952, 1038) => 1.26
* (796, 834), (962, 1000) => 0.76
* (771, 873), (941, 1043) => 0.87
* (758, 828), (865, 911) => 0.62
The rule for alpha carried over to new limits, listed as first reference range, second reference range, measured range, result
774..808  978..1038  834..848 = 0.033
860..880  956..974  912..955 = -0.190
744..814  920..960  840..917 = 0.352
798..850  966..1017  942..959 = -0.107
